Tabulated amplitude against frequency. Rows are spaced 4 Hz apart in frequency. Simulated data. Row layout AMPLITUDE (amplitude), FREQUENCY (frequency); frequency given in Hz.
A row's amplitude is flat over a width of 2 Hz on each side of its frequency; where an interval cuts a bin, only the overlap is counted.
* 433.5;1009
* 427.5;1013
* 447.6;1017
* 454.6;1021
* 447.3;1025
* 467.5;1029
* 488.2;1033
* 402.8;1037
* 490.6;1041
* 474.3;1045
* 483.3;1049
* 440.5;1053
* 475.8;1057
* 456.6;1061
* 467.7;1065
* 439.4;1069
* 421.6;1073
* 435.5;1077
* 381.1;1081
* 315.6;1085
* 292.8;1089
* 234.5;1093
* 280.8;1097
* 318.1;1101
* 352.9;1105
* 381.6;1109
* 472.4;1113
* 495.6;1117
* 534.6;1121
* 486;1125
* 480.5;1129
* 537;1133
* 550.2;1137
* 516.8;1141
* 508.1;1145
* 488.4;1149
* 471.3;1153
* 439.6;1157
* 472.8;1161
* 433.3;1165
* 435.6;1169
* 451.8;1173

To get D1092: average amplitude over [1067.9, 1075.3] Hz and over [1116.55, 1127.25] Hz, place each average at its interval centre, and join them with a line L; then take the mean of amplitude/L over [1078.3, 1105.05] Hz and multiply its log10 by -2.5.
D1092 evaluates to 0.423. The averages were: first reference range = 430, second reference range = 506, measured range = 311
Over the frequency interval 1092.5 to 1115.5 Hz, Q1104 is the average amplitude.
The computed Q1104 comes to 350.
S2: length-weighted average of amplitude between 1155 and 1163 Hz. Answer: 456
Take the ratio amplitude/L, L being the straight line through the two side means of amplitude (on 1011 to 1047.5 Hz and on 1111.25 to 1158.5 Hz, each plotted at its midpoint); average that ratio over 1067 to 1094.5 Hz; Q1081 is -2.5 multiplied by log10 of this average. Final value 0.297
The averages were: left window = 456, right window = 499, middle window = 362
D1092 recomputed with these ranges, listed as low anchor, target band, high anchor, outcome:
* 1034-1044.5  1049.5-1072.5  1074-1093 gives -0.14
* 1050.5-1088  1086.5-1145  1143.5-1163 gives 0.07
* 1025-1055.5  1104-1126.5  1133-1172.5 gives 0.04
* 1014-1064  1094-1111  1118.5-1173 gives 0.41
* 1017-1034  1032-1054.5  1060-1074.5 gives -0.02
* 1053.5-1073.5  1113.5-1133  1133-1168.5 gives -0.06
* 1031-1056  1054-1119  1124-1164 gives 0.22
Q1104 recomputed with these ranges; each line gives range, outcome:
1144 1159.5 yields 475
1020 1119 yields 414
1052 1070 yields 458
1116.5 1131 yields 500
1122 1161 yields 497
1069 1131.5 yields 395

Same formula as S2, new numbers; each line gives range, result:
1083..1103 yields 288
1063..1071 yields 454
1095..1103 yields 299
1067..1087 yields 399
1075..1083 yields 408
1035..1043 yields 447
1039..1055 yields 472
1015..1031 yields 454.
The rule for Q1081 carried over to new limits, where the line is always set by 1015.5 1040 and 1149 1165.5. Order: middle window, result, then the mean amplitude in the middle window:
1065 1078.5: 0.04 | 437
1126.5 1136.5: -0.12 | 514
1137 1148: -0.13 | 517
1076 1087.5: 0.23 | 369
